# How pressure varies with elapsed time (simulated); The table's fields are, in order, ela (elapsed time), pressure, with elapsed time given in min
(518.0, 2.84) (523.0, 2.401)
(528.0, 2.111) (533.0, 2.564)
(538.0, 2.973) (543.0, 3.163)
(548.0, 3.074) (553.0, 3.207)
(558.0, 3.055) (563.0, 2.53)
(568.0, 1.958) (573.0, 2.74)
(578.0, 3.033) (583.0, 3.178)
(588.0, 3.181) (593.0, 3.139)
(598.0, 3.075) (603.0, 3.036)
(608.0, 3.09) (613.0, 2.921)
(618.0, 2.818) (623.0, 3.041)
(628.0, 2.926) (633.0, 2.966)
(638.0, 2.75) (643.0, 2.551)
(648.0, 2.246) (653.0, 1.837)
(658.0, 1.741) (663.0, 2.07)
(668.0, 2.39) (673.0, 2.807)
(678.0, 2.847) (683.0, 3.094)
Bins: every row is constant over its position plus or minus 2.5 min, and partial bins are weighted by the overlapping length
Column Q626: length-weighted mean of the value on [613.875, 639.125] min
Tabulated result 2.91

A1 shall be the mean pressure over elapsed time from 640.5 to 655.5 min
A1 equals 2.21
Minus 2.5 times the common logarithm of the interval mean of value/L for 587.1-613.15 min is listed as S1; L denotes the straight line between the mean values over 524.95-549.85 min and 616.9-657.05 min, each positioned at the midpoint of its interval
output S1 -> -0.16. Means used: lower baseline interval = 2.76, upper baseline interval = 2.6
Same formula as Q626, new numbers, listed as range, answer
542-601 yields 2.94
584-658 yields 2.8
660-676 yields 2.41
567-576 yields 2.45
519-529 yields 2.37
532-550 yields 2.97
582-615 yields 3.09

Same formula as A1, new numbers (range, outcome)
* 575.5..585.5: 3.11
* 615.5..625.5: 2.93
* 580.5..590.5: 3.18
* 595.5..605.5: 3.06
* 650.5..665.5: 1.88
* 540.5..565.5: 3.01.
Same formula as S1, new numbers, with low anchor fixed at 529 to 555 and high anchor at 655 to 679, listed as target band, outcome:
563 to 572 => 0.245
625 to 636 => -0.173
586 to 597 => -0.167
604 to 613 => -0.161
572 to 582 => -0.070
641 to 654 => 0.086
